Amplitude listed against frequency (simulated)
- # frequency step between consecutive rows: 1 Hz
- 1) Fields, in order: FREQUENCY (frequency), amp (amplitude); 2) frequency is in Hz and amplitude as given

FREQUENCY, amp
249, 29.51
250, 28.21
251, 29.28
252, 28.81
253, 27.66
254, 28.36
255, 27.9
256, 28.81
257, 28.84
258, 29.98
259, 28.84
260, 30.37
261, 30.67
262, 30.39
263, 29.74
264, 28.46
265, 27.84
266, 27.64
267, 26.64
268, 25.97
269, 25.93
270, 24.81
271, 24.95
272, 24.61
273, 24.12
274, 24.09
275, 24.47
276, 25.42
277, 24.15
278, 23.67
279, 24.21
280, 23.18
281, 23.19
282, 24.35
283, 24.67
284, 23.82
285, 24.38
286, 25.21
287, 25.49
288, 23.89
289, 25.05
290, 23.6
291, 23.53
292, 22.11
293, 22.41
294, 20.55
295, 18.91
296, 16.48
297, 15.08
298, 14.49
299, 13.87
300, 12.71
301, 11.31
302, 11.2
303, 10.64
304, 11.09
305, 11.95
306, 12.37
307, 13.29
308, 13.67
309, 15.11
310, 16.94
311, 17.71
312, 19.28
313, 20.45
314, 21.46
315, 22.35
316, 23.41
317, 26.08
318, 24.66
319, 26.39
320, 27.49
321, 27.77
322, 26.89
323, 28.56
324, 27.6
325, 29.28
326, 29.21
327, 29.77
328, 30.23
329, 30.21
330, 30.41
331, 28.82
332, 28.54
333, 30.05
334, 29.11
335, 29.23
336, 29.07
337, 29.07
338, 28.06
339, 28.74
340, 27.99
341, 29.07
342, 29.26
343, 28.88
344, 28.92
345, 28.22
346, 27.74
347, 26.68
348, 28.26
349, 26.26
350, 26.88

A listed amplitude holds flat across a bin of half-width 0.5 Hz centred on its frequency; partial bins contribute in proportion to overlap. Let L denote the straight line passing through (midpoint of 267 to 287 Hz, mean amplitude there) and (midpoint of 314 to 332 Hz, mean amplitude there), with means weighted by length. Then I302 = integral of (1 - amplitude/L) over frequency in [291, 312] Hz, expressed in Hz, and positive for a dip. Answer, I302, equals 8.6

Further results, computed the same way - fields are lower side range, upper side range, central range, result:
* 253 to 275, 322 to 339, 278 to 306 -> 8.6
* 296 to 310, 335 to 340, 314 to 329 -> -3.9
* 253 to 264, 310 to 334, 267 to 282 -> 2.1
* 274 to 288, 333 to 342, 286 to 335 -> 9.2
